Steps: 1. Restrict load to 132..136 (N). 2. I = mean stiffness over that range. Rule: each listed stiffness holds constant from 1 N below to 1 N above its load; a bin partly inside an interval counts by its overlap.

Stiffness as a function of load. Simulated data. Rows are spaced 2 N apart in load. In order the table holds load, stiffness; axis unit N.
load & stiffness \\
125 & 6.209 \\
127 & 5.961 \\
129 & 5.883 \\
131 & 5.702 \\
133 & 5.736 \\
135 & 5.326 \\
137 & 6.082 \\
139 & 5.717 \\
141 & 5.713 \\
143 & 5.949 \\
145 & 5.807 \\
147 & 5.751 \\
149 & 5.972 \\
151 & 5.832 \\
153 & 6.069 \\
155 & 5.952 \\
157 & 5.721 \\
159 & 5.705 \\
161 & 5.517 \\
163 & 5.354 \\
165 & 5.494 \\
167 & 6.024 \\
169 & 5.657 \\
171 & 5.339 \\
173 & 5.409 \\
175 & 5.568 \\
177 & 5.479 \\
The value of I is 5.53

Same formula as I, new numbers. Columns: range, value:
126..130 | 5.92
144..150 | 5.84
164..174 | 5.58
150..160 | 5.86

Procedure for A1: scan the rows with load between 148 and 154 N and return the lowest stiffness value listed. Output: 5.832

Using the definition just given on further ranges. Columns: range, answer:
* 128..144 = 5.326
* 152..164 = 5.354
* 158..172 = 5.339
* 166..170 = 5.657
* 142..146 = 5.807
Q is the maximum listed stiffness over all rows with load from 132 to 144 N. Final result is 6.082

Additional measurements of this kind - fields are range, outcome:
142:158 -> 6.069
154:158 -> 5.952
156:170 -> 6.024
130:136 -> 5.736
